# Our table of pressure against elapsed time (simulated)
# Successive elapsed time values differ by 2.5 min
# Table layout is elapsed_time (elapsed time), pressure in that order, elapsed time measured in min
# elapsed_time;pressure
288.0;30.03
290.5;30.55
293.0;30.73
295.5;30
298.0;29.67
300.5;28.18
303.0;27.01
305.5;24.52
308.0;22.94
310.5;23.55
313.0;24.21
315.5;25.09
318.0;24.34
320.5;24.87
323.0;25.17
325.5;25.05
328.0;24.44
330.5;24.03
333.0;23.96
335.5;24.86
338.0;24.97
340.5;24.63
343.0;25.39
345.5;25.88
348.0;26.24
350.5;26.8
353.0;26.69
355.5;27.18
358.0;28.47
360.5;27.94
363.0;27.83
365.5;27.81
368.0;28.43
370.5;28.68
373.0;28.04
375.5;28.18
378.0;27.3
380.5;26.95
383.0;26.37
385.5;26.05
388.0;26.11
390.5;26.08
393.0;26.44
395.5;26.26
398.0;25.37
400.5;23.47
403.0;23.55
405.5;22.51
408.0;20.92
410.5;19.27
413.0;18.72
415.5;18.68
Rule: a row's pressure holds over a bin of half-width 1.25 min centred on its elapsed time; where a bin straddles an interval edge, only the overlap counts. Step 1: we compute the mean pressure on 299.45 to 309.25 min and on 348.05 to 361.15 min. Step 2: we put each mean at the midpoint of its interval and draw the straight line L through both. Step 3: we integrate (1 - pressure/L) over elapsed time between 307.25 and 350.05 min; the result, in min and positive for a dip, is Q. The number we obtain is 2.7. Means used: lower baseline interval 25.6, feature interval 24.7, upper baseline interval 27.3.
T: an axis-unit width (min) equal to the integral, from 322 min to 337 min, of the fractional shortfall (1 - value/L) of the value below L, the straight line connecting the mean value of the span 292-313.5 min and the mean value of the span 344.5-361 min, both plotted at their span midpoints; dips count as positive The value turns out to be 1.3 min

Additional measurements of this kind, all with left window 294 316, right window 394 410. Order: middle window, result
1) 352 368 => -2.0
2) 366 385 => -2.7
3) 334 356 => -0.6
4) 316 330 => 0.5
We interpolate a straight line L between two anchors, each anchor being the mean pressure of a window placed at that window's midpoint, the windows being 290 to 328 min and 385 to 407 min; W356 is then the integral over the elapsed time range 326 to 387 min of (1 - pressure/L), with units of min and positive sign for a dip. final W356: -2.31 min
